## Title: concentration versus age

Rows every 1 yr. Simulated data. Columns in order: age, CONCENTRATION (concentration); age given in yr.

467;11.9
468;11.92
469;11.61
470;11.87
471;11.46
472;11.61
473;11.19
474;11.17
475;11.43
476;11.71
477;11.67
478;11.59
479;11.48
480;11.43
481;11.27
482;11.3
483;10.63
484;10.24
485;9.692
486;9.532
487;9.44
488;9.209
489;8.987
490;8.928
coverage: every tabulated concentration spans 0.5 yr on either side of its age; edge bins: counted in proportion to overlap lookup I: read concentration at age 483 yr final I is 10.63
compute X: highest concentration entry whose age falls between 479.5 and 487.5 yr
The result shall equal 11.43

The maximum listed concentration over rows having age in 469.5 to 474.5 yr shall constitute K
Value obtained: 11.87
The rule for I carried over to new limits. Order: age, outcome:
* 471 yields 11.46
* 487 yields 9.44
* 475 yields 11.43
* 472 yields 11.61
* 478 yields 11.59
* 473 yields 11.19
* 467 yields 11.9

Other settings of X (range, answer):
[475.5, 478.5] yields 11.71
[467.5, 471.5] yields 11.92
